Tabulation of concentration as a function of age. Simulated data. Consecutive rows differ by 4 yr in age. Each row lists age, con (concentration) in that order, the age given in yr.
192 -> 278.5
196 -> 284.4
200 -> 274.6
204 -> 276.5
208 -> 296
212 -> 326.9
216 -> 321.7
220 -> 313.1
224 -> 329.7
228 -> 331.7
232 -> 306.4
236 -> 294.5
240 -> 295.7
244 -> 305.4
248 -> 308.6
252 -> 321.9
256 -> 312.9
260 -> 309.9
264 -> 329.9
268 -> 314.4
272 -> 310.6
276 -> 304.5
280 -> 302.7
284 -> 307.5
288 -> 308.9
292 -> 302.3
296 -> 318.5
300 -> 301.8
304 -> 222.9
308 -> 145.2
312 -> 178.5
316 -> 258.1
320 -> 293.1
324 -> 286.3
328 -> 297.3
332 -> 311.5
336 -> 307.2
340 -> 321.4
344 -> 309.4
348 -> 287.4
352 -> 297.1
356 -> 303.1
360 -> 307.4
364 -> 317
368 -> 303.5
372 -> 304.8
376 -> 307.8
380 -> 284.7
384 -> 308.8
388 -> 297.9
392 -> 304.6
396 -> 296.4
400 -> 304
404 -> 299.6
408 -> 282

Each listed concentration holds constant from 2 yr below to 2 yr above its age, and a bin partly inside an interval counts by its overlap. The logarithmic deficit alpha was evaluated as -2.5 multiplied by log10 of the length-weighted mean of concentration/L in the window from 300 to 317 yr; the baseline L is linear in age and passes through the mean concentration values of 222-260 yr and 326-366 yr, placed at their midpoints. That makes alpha 0.418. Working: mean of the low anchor 312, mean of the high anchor 306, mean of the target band 210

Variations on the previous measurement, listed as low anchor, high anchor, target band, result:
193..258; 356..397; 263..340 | 0.07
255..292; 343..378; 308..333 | 0.18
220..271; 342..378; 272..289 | 0.02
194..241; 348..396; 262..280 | -0.03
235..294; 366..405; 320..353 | 0.01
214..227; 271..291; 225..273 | 0.01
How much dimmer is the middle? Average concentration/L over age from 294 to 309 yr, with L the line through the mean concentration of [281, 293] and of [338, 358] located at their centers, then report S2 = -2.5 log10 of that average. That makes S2 0.20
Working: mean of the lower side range 306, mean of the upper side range 304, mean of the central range 254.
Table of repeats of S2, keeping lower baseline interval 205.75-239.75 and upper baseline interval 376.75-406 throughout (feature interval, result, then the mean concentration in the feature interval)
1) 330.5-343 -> -0.031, 313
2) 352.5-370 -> -0.016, 307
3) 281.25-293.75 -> 0.008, 306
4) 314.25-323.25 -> 0.105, 278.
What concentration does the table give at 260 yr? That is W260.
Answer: 309.9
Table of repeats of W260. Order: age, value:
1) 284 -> 307.5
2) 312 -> 178.5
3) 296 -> 318.5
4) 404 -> 299.6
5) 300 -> 301.8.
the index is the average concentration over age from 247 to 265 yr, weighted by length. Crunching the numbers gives 316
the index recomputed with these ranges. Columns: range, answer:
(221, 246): 311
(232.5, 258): 306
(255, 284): 312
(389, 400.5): 301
